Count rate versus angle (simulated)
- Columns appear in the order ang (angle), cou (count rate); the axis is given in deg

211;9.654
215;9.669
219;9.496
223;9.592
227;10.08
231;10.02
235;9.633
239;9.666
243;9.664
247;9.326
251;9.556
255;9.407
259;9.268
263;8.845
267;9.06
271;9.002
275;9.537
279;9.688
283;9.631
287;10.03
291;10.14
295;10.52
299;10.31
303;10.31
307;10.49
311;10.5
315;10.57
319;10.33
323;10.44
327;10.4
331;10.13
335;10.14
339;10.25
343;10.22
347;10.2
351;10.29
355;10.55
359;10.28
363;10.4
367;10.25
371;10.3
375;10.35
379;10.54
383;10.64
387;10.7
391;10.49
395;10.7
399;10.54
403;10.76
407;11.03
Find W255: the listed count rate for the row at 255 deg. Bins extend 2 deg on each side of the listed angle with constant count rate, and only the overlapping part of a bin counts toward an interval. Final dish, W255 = 9.407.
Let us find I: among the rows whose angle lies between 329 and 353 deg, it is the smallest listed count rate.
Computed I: 10.13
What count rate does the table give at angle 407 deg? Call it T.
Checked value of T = 11.03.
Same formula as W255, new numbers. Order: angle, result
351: 10.29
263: 8.845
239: 9.666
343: 10.22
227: 10.08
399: 10.54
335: 10.14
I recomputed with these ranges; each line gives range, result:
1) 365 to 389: 10.25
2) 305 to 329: 10.33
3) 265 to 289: 9.002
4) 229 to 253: 9.326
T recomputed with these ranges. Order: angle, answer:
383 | 10.64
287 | 10.03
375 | 10.35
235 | 9.633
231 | 10.02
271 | 9.002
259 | 9.268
